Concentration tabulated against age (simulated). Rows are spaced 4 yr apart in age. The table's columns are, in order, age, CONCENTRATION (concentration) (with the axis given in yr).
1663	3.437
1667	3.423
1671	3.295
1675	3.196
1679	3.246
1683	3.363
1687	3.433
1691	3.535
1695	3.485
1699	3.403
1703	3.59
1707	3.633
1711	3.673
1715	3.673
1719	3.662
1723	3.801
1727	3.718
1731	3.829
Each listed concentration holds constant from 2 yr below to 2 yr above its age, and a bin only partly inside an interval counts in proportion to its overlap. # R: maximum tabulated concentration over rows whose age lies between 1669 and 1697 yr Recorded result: 3.535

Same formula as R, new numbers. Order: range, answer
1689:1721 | 3.673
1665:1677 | 3.423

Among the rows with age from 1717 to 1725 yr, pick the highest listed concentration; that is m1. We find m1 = 3.801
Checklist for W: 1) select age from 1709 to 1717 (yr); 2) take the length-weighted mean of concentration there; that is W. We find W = 3.67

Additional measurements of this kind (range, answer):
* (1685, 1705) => 3.49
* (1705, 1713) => 3.65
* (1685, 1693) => 3.48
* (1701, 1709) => 3.61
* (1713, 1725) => 3.71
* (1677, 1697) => 3.41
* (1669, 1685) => 3.27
